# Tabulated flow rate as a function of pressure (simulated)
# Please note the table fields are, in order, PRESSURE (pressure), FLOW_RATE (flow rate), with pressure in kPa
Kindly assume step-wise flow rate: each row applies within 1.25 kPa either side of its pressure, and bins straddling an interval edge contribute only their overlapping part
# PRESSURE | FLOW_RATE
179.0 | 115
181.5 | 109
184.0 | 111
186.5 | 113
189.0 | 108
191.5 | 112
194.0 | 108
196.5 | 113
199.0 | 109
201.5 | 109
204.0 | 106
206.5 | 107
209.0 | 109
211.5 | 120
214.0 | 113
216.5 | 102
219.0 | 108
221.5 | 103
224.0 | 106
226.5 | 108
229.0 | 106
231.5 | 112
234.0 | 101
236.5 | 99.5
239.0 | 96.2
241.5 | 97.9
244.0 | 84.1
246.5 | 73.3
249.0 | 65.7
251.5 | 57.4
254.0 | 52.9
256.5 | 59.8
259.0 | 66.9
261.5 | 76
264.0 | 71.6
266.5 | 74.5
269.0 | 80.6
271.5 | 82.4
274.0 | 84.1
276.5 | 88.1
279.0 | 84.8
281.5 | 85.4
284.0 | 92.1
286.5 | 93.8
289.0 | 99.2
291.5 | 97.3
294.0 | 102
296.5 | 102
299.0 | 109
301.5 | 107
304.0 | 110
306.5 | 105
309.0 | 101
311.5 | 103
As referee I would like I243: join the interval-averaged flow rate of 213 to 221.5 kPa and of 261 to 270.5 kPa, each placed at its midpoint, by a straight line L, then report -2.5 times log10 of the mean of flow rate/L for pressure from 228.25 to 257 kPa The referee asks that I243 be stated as 0.09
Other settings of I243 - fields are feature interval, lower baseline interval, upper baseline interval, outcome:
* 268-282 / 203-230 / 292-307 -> 0.25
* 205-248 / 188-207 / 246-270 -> -0.15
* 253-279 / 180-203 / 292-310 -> 0.39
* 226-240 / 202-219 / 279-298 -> 0.02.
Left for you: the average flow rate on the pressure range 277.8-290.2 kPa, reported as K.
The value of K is 91.1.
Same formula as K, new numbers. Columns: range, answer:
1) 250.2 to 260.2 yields 59.2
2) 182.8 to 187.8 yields 112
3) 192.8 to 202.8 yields 110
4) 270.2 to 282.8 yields 85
